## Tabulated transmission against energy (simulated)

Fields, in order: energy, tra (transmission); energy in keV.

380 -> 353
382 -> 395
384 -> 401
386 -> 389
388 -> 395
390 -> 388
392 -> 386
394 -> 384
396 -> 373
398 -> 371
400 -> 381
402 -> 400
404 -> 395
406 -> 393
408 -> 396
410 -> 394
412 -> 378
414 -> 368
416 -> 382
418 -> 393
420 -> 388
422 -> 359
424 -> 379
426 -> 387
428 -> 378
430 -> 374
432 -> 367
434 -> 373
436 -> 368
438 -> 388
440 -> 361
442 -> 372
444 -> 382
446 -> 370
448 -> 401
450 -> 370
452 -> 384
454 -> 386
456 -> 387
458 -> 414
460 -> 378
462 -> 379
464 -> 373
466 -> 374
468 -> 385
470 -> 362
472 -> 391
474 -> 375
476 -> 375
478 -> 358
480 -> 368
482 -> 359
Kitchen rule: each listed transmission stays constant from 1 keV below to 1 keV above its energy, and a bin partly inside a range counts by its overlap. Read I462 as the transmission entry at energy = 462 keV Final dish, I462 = 379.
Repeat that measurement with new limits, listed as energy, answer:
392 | 386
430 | 374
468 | 385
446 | 370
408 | 396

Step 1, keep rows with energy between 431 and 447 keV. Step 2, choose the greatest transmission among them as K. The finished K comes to 388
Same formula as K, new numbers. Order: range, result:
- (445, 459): 414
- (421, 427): 387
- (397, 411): 400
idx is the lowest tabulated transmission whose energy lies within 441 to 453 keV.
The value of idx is 370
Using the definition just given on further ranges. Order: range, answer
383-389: 389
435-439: 368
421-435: 359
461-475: 362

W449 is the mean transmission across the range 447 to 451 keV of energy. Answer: 386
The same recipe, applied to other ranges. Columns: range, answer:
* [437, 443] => 374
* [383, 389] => 395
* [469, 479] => 372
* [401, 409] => 396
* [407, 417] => 384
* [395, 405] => 384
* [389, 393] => 387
